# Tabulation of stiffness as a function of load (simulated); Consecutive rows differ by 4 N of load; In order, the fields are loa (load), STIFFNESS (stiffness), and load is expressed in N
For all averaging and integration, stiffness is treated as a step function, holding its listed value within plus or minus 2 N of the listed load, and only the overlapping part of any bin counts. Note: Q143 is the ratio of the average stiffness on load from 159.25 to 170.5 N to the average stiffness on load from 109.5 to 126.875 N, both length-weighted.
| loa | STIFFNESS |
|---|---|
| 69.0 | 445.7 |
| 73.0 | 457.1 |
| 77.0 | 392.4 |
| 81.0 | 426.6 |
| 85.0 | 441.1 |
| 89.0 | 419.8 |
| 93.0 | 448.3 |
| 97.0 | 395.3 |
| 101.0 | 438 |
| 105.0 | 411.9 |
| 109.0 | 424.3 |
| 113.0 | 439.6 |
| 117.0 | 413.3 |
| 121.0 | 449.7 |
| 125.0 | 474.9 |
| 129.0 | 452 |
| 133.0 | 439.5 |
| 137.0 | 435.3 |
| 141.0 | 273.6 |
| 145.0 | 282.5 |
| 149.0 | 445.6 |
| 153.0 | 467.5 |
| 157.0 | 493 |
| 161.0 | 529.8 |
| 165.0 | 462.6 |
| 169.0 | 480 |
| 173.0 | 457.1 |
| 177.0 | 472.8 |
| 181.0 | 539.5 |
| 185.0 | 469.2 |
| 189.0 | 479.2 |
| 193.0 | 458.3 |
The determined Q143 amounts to 1.1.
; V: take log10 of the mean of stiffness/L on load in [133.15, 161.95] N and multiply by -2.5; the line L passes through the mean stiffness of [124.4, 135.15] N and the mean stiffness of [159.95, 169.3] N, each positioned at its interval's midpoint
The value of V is 0.138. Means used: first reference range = 453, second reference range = 489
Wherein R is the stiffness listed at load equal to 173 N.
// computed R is 457.1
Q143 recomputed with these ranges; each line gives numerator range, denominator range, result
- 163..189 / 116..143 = 1.14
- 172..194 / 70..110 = 1.13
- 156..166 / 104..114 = 1.17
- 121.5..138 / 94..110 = 1.08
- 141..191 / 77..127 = 1.06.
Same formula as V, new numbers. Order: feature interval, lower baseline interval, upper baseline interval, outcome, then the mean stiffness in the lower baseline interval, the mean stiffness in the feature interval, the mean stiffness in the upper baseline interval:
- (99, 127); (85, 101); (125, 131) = 0.023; 426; 436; 460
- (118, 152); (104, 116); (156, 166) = 0.128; 425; 409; 499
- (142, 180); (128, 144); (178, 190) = -0.015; 390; 452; 495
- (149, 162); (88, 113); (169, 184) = -0.037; 424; 486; 487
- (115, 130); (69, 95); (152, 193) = 0.020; 432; 447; 484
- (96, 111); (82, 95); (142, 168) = 0.046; 436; 419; 441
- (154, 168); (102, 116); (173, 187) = -0.046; 425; 492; 489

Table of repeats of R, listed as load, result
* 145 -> 282.5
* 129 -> 452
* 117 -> 413.3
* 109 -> 424.3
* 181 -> 539.5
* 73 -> 457.1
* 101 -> 438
